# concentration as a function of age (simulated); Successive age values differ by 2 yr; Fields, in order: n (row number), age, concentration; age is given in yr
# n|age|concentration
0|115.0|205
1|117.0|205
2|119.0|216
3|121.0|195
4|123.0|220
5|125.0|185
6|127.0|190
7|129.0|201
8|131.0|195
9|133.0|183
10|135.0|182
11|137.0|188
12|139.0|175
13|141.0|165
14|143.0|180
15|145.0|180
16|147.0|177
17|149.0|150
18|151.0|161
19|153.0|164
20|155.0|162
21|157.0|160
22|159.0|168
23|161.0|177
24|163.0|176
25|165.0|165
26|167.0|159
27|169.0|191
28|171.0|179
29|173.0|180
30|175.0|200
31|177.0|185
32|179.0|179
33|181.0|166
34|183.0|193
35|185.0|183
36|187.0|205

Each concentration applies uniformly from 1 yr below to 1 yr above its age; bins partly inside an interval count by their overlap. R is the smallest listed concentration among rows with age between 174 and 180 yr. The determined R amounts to 179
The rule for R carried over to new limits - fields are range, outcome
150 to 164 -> 160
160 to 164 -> 176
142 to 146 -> 180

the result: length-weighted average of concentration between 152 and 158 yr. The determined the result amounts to 162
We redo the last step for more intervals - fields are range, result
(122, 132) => 198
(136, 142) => 176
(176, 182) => 177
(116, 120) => 210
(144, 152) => 167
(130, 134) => 189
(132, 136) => 182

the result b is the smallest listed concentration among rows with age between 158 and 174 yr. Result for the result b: 159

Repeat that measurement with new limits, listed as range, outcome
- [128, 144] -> 165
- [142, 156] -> 150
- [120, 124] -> 195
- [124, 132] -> 185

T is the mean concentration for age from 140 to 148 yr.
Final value 176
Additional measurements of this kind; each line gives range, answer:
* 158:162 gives 172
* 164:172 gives 174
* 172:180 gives 186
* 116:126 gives 204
